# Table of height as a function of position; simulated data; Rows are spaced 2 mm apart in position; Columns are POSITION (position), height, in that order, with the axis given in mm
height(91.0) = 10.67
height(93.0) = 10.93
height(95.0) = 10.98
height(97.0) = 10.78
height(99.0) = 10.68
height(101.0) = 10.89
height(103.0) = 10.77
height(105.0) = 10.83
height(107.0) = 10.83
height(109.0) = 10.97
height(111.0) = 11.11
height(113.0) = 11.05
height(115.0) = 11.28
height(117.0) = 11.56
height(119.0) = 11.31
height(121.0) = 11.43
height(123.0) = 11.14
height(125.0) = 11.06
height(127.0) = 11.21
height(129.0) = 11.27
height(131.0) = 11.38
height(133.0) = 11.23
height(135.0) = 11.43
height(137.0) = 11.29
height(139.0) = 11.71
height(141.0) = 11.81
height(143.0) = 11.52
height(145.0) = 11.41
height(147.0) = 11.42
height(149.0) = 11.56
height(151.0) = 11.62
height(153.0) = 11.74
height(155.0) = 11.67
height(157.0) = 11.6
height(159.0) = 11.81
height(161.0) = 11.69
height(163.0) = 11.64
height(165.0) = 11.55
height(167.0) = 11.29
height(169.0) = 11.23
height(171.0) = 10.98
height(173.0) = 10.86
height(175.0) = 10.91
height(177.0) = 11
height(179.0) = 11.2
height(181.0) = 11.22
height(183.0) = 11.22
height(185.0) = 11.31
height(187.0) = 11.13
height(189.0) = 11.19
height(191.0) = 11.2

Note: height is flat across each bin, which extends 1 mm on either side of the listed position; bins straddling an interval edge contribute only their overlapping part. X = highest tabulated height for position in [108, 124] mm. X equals 11.56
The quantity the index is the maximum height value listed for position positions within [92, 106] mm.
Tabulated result 10.98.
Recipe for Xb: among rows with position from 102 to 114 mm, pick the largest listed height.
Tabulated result 11.11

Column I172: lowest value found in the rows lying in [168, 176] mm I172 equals 10.86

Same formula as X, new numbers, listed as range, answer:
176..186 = 11.31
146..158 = 11.74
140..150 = 11.81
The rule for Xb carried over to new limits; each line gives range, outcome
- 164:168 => 11.55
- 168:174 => 11.23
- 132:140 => 11.71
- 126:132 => 11.38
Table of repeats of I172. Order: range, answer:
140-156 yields 11.41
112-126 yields 11.05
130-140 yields 11.23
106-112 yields 10.83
